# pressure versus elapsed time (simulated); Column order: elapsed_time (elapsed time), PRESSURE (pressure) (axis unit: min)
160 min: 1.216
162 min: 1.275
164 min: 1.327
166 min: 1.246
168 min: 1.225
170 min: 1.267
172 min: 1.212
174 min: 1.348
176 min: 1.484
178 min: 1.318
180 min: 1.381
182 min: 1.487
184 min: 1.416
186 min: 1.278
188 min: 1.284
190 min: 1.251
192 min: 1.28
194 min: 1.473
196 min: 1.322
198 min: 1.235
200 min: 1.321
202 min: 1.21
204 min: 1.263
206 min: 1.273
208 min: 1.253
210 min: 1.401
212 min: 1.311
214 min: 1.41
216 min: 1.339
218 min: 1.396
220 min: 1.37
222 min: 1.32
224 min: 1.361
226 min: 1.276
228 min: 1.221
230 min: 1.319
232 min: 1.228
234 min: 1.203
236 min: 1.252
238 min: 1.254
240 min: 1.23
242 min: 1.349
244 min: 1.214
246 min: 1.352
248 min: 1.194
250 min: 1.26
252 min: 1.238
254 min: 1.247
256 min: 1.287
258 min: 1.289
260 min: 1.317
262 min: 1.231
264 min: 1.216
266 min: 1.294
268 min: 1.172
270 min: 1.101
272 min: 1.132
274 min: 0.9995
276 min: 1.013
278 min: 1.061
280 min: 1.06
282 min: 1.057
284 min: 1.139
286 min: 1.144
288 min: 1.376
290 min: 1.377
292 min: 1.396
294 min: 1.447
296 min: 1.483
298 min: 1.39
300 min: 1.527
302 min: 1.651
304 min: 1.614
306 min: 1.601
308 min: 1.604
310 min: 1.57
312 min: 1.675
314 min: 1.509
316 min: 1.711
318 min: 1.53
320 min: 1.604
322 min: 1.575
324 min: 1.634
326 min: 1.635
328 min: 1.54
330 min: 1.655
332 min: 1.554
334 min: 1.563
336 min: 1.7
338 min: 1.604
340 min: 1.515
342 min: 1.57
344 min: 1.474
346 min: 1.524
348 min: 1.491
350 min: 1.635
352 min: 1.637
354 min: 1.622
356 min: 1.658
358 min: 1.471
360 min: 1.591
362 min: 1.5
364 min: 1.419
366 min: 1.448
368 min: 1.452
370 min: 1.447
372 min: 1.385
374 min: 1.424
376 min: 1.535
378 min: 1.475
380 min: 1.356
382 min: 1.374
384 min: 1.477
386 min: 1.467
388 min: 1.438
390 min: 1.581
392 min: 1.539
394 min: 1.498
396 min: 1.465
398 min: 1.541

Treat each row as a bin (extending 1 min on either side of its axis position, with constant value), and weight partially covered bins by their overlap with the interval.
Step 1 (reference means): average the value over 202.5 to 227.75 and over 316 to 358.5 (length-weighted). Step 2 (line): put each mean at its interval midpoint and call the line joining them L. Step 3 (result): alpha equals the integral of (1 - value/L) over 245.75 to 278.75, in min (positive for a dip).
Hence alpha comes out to 5.2 min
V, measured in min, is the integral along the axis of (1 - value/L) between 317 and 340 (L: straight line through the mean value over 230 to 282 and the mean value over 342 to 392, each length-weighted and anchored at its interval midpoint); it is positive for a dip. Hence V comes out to -3.3 min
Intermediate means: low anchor 1.21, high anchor 1.5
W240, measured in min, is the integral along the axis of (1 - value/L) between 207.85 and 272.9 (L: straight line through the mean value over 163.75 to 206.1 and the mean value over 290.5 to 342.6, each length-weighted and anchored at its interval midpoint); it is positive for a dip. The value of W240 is 6.7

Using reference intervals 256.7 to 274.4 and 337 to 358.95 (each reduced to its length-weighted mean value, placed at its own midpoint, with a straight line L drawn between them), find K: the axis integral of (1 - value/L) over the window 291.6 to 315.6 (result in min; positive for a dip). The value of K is -3.1 min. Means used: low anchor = 1.2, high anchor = 1.56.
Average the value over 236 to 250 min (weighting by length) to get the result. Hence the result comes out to 1.26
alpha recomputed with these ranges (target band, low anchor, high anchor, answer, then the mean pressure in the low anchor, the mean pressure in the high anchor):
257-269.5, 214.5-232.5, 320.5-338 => 1.6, 1.32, 1.61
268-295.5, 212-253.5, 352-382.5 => 3.6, 1.29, 1.48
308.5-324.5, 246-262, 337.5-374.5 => -2.0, 1.27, 1.52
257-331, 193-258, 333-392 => 1.0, 1.29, 1.51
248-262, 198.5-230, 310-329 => 1.6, 1.31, 1.6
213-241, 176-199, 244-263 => 0.0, 1.34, 1.27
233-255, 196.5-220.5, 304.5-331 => 2.4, 1.31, 1.6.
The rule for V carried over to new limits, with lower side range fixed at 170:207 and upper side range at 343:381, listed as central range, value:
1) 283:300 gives 0.9 min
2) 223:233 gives 0.6 min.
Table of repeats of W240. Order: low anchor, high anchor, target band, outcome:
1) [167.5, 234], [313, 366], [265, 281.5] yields 3.95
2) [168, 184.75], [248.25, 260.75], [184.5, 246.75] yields 0.56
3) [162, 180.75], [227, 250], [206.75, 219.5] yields -0.75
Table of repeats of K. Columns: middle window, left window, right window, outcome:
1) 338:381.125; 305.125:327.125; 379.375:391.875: 0.1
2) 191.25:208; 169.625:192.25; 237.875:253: 0.3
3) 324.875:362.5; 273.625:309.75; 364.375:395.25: -4.4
